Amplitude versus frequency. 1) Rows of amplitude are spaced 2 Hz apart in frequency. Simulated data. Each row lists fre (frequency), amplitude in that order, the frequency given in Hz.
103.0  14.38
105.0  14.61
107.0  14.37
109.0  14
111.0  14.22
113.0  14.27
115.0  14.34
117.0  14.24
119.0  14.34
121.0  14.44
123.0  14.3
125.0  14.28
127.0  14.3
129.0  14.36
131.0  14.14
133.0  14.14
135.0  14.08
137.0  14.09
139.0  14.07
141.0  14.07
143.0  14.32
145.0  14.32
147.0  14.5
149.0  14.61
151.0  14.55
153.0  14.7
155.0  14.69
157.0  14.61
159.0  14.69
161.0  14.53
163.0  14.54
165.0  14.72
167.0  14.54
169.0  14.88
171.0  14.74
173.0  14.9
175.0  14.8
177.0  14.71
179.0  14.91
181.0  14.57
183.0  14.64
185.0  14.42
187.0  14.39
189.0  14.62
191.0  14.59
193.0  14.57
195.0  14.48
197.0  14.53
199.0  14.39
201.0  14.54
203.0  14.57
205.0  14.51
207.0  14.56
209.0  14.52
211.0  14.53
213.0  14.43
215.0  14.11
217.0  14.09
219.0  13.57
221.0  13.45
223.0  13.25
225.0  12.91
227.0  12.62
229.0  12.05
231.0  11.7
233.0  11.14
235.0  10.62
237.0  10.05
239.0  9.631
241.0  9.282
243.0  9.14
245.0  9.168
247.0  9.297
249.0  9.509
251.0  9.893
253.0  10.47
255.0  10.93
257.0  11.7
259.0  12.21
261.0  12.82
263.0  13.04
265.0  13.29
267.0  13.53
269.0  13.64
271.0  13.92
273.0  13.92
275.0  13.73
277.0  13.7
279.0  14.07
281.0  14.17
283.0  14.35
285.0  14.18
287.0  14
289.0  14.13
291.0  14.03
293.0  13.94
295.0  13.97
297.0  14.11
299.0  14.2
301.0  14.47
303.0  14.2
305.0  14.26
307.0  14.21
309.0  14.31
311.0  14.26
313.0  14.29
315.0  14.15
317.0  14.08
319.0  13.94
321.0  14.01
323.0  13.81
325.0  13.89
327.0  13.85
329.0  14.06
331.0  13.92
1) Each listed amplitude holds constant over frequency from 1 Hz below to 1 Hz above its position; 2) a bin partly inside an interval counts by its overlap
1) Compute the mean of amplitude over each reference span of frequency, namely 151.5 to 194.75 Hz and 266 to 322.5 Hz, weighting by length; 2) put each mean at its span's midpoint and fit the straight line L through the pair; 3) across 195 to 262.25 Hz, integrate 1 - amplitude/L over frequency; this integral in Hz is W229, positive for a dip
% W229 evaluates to 9.85 Hz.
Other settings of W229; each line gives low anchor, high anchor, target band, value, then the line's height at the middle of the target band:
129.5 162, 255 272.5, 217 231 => 0.47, 13.4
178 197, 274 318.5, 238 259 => 6.32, 14.3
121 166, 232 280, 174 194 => -1.84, 13.4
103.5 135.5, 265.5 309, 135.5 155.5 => -0.19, 14.2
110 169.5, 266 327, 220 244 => 4.85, 14.2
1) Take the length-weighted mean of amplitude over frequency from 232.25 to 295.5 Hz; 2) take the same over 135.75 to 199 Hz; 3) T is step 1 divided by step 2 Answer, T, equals 0.8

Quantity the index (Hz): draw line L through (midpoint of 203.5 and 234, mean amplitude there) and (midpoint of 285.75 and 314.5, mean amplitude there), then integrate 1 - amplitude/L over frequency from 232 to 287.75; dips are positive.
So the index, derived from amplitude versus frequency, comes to 7.5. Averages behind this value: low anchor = 13.4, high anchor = 14.2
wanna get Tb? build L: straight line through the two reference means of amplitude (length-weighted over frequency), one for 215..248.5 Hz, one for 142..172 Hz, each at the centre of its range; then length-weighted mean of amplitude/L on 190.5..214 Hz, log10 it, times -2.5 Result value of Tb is -0.15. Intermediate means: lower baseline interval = 14.6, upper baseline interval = 11.4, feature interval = 14.5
